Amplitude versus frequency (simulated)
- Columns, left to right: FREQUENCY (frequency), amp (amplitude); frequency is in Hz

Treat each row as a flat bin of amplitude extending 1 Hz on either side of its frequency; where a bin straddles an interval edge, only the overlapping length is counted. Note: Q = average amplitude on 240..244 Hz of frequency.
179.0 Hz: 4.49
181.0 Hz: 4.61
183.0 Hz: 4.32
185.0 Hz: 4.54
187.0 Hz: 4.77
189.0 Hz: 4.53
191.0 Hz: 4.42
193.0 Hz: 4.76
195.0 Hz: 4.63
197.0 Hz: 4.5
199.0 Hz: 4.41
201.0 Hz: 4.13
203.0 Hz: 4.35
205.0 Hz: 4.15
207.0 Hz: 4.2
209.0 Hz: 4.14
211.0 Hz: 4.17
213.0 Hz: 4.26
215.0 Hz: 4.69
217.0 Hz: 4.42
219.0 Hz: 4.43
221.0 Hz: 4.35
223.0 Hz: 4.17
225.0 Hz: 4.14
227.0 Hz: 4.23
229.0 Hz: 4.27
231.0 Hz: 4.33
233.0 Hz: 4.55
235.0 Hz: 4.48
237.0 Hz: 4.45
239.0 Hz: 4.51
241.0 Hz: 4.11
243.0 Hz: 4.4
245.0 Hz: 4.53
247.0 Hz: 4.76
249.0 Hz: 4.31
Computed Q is 4.26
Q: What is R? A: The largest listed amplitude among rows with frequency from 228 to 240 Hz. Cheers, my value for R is 4.55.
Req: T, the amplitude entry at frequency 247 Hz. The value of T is 4.76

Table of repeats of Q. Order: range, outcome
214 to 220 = 4.51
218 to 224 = 4.32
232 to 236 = 4.52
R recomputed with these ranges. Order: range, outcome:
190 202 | 4.76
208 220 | 4.69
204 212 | 4.2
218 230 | 4.43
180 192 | 4.77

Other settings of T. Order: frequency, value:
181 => 4.61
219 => 4.43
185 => 4.54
